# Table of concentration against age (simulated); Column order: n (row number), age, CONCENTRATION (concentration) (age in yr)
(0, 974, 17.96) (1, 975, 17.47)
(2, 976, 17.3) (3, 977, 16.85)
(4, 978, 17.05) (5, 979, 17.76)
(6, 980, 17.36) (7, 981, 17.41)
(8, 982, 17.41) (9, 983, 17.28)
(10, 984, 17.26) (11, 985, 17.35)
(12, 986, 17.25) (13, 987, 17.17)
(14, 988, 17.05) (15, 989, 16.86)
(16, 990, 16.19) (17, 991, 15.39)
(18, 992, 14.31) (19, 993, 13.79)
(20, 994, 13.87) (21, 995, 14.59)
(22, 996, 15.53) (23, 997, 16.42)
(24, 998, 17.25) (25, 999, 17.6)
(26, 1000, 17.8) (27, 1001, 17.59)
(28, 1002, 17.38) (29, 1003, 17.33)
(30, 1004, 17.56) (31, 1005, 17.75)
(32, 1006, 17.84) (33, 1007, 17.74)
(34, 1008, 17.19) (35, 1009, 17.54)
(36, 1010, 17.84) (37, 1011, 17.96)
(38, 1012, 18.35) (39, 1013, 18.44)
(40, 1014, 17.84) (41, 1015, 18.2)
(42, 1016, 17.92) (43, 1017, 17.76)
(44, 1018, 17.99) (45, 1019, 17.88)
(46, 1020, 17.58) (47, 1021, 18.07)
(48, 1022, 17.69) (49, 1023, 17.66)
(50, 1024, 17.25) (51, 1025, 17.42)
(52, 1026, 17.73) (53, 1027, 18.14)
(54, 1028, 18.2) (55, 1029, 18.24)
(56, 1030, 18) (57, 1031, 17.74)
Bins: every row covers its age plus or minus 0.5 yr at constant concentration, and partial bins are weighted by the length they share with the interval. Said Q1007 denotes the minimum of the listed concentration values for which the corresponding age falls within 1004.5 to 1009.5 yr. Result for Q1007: 17.19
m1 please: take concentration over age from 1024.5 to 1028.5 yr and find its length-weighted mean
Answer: 17.9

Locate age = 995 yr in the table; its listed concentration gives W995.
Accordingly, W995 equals 14.59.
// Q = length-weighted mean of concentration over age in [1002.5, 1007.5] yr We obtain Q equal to 17.6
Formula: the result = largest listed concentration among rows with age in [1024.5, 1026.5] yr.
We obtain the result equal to 17.73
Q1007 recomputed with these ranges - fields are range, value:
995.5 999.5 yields 15.53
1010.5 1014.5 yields 17.84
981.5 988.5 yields 17.05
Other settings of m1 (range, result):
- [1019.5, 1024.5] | 17.6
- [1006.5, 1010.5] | 17.6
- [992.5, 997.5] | 14.8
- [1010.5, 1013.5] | 18.3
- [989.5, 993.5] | 14.9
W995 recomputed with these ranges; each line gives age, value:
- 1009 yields 17.54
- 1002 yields 17.38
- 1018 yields 17.99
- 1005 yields 17.75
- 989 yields 16.86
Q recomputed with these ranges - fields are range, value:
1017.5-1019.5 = 17.9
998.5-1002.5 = 17.6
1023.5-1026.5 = 17.5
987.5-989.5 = 17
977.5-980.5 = 17.4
